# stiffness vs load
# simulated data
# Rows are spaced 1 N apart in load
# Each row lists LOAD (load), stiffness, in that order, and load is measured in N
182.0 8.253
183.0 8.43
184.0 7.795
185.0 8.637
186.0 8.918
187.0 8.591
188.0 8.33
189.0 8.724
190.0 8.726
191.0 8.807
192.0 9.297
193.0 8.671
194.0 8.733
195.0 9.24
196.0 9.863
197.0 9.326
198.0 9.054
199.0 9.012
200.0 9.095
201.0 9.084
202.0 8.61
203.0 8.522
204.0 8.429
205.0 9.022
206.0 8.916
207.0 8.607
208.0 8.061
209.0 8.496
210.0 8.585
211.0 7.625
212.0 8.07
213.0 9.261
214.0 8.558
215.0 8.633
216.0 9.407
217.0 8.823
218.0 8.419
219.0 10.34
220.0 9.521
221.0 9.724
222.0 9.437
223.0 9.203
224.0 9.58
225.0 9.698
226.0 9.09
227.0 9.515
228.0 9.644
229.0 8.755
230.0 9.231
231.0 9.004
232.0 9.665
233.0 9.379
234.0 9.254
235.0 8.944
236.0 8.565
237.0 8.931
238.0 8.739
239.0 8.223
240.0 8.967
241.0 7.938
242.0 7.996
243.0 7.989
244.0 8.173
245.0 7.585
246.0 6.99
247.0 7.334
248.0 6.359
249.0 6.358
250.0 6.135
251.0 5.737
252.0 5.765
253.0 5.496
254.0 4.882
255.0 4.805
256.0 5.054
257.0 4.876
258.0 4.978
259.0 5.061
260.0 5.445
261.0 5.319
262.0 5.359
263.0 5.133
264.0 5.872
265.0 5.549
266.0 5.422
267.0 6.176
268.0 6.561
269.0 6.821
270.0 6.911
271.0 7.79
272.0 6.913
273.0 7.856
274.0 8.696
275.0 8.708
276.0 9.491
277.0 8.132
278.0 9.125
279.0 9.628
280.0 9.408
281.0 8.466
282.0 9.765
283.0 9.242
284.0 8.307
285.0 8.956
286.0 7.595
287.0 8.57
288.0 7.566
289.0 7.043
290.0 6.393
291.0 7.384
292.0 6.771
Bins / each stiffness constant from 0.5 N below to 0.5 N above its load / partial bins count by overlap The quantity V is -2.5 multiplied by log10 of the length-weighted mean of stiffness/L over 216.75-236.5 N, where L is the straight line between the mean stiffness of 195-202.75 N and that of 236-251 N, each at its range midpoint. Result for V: -0.13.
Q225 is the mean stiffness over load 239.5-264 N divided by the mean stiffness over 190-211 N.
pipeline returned 0.7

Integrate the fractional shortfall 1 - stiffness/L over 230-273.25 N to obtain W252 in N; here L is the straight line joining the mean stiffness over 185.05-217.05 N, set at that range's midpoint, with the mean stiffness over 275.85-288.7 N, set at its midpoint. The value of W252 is 9.1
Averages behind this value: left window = 8.78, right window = 8.74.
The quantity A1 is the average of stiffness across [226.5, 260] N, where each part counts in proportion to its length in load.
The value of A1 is 7.43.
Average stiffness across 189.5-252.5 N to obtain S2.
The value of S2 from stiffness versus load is 8.61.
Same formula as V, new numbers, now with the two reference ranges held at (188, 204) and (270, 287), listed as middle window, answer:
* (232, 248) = 0.06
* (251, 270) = 0.49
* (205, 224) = 0.00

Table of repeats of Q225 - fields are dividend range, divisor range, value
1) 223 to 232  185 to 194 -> 1.07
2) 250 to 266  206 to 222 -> 0.60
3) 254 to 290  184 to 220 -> 0.81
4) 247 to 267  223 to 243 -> 0.61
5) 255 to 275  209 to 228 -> 0.67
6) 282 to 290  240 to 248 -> 1.06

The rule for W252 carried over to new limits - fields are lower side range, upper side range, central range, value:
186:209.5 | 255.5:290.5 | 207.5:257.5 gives -0.1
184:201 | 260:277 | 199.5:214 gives -0.1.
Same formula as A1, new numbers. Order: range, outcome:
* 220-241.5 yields 9.13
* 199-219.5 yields 8.74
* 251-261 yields 5.19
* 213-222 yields 9.2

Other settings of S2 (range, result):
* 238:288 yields 7.12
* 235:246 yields 8.28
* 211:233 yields 9.19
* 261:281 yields 7.32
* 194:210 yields 8.87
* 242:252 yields 6.95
